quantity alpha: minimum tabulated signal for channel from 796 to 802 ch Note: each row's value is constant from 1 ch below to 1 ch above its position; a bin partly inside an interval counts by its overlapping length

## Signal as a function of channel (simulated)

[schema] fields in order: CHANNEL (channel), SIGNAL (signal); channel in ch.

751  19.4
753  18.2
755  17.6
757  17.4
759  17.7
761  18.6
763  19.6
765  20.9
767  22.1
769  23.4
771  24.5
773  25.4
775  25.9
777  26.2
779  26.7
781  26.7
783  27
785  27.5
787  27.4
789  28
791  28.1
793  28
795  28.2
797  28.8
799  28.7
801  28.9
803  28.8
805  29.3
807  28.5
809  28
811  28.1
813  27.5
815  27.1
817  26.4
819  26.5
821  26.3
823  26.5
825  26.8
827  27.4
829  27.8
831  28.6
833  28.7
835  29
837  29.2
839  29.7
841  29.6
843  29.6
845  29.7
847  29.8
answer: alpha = 28.7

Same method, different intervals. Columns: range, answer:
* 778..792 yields 26.7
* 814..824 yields 26.3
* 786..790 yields 27.4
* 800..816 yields 27.1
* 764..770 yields 20.9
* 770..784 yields 24.5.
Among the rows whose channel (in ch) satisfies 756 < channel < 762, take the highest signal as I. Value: 18.6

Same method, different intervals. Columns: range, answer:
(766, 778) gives 26.2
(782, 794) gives 28.1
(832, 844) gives 29.7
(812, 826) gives 27.5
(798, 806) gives 29.3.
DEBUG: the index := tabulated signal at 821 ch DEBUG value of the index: 26.3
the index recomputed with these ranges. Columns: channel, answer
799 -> 28.7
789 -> 28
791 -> 28.1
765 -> 20.9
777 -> 26.2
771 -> 24.5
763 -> 19.6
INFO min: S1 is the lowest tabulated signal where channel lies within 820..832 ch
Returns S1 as 26.3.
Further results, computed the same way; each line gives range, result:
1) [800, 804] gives 28.8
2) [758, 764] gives 17.7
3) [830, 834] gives 28.6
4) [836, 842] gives 29.2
